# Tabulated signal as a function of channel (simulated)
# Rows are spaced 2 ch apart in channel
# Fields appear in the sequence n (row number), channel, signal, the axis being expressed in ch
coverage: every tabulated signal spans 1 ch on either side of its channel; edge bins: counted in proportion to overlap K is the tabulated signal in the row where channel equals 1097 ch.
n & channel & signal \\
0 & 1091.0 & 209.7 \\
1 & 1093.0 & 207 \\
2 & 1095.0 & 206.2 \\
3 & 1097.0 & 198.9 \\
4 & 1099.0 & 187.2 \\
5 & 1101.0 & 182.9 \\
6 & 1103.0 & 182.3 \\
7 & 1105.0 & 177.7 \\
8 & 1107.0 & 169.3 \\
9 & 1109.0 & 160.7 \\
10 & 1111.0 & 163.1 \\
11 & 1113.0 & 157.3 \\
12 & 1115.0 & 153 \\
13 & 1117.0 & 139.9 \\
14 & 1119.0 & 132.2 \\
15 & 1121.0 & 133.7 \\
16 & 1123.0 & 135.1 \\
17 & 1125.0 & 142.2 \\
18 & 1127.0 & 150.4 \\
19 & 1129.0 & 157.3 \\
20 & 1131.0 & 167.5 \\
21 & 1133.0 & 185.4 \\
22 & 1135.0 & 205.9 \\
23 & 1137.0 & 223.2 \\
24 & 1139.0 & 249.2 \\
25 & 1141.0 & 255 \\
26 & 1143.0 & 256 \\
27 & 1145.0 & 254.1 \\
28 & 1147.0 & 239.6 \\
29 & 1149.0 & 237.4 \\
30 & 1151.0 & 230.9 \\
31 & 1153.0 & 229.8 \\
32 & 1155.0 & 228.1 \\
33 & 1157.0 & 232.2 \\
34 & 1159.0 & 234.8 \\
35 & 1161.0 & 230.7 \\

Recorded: 198.9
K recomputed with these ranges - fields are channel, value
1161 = 230.7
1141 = 255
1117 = 139.9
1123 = 135.1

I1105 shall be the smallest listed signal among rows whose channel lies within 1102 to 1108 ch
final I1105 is 169.3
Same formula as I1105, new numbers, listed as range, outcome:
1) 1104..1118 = 139.9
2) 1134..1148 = 205.9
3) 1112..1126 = 132.2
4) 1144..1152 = 230.9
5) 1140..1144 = 255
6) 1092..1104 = 182.3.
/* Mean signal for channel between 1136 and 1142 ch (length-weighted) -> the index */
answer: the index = 242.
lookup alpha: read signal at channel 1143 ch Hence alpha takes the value 256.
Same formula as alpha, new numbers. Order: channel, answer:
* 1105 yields 177.7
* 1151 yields 230.9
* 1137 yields 223.2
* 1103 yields 182.3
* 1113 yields 157.3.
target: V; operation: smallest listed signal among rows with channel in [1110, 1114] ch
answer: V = 157.3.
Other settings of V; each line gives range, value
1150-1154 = 229.8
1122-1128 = 135.1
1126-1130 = 150.4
